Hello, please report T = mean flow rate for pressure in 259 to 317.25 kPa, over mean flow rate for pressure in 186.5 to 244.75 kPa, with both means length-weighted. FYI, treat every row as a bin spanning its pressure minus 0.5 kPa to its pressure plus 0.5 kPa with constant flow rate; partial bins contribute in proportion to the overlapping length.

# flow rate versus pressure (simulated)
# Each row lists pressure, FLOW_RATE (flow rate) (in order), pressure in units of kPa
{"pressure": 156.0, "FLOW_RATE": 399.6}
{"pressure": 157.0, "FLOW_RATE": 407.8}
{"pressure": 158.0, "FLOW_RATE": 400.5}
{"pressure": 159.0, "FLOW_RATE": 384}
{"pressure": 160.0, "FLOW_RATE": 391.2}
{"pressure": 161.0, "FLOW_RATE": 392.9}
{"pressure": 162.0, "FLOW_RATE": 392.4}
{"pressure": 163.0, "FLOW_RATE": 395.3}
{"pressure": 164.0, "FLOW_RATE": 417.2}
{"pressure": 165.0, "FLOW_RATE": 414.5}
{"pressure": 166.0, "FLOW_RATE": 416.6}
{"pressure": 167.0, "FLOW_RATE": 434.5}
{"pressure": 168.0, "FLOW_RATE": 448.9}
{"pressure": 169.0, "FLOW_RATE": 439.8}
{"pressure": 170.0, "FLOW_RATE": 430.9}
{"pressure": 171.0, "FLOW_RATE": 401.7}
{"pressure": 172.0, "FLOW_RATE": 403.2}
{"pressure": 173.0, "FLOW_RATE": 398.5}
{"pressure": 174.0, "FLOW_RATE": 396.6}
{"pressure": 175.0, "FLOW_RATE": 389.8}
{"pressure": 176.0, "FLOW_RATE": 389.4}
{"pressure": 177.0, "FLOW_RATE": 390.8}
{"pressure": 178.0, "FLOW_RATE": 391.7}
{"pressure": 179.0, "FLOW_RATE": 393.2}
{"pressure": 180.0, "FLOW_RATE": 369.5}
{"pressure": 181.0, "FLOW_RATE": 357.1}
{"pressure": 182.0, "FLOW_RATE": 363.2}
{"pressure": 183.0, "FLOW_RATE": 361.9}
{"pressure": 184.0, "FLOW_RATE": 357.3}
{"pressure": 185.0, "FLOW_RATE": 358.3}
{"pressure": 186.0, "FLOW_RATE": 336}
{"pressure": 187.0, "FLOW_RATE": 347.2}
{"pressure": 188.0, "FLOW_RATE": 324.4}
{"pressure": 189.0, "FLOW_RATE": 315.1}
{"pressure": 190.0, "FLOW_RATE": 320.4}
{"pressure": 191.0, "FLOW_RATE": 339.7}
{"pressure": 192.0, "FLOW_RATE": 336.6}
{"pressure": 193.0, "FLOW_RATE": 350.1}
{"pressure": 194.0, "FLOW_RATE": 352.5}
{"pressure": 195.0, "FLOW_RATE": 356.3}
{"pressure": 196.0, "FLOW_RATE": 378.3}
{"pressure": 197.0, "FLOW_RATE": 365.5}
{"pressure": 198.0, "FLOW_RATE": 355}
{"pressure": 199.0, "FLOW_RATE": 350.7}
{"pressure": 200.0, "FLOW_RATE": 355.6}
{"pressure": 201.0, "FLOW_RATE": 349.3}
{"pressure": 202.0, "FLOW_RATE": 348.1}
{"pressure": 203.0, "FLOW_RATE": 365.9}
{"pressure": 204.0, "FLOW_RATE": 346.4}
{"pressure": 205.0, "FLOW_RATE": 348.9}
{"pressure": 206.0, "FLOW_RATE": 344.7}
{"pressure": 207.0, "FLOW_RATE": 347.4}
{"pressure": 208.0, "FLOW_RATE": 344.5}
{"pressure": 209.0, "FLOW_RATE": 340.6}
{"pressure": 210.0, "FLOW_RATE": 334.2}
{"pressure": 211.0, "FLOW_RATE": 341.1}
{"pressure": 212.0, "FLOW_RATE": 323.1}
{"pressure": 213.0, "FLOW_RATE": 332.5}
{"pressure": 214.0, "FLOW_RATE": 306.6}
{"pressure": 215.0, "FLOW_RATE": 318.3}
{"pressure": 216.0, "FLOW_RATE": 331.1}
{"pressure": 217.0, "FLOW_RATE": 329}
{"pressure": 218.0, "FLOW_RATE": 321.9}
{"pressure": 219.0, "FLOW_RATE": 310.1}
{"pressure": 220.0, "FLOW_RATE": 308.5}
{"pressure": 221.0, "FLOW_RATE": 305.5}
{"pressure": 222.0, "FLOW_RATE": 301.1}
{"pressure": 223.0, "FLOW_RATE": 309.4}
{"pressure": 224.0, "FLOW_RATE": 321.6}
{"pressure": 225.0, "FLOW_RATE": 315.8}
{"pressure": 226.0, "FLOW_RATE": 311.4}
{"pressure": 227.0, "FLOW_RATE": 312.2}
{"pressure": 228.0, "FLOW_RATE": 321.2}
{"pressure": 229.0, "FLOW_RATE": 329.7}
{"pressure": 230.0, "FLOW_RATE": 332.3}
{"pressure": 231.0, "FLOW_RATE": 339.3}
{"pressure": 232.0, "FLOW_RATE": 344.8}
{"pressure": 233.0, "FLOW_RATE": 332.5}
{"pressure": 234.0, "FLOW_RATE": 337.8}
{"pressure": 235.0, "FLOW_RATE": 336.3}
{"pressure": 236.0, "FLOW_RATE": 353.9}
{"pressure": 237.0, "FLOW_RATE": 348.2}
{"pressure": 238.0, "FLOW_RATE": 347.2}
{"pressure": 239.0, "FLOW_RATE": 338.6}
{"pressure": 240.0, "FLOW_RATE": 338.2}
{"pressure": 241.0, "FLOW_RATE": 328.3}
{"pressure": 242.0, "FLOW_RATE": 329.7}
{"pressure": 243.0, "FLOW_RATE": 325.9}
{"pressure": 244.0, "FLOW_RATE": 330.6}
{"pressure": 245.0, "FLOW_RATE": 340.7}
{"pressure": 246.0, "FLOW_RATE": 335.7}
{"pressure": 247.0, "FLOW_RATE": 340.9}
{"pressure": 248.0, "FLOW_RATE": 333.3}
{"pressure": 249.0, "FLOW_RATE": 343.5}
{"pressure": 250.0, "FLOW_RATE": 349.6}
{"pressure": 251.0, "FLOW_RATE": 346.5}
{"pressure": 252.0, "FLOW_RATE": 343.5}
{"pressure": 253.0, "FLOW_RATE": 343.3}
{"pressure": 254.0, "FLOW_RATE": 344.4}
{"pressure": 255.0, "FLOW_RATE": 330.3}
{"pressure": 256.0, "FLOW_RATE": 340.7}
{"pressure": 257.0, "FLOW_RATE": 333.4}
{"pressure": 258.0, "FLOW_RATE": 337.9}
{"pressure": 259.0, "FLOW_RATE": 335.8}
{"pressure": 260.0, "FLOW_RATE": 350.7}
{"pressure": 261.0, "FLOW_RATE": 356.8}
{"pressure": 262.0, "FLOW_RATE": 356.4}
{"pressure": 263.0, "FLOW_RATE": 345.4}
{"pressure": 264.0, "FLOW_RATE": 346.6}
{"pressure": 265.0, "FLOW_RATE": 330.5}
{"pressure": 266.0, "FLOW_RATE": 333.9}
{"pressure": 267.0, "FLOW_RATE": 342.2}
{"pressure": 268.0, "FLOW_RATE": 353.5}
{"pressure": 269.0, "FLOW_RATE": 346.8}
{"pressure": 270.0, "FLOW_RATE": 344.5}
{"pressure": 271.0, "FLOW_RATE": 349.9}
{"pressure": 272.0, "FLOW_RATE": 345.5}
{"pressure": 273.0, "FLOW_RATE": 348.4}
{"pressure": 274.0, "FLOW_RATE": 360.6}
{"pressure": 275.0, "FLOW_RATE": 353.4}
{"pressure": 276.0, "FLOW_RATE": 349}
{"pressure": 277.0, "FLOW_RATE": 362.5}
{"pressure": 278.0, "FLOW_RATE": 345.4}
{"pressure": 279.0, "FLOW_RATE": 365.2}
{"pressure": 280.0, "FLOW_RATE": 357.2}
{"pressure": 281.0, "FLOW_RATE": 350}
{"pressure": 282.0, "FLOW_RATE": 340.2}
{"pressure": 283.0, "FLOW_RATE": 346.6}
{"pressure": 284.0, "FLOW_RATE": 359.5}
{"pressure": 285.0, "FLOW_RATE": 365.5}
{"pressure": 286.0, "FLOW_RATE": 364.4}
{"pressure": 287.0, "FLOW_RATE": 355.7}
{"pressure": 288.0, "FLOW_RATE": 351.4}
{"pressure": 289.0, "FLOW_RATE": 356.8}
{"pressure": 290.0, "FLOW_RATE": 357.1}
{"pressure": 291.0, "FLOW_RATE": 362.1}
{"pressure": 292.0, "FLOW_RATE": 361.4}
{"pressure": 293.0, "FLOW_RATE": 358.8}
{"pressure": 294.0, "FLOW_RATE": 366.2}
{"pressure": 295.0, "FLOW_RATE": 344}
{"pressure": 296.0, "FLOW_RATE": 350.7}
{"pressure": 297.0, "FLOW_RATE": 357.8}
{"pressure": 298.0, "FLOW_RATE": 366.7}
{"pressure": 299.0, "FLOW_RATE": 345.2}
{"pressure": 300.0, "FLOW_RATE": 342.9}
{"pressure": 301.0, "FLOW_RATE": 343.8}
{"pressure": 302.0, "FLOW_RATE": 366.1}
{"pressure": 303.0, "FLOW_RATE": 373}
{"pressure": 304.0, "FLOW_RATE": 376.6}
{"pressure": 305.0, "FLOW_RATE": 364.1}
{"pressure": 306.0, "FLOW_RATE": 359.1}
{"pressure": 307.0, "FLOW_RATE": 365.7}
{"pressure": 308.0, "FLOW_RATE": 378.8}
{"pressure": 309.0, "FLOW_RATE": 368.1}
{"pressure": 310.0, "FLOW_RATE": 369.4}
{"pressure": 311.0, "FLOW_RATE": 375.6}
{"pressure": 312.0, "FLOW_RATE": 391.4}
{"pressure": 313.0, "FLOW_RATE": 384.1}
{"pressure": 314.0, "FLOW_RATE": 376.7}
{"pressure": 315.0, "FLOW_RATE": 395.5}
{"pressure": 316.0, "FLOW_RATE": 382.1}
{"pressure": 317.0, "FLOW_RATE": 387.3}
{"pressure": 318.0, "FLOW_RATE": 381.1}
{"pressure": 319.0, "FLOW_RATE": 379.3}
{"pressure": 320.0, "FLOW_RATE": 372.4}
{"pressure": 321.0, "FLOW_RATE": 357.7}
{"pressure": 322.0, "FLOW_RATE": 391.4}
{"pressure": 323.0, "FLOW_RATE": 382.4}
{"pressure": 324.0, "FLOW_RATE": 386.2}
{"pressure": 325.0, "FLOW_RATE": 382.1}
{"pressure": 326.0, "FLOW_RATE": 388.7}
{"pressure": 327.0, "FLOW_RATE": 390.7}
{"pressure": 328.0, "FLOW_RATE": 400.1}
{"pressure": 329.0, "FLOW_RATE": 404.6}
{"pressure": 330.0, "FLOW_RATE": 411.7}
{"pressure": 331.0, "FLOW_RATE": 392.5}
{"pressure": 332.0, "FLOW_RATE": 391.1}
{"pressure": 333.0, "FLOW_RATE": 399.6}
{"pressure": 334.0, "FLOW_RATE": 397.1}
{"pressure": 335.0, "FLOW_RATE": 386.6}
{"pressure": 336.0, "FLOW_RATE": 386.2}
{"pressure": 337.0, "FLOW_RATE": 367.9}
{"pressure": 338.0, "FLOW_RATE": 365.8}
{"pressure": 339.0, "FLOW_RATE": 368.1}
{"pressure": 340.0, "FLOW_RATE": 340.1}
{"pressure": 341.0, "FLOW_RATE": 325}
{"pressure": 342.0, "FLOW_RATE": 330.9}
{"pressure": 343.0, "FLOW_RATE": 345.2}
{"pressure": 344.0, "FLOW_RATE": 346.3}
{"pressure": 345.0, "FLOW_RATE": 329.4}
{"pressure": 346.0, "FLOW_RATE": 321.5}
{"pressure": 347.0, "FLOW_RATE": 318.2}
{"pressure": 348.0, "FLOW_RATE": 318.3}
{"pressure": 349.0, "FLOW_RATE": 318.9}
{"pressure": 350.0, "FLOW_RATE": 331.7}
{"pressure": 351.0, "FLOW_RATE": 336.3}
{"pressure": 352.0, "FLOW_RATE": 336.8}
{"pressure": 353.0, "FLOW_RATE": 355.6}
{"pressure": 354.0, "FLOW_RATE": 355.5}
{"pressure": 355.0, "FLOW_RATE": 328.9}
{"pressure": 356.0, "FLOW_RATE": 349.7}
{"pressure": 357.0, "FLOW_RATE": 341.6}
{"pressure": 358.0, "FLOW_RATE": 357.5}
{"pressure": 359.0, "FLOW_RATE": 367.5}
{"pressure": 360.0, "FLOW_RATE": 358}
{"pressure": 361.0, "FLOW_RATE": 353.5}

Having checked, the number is 1.1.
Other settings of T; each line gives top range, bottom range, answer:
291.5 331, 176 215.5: 1.07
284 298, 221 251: 1.08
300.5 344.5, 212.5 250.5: 1.14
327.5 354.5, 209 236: 1.11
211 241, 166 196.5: 0.87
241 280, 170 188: 0.91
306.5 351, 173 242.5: 1.08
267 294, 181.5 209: 1.02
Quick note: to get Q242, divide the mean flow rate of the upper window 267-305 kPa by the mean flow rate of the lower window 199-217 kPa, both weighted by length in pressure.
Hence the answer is 1.0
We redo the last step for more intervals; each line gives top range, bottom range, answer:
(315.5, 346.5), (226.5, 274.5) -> 1.10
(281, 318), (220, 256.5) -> 1.10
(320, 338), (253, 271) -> 1.13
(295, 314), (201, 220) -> 1.09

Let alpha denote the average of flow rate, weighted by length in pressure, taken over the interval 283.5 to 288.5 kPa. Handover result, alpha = 359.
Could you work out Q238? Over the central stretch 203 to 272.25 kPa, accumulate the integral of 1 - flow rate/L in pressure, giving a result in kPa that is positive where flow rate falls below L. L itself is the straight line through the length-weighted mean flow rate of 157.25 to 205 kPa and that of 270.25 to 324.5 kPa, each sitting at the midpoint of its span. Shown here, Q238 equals 6.5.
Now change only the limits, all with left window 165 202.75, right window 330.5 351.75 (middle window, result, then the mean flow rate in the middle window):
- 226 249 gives 1.95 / 335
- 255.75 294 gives 1.11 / 351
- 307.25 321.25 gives -0.88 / 379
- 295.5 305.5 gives -0.02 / 359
